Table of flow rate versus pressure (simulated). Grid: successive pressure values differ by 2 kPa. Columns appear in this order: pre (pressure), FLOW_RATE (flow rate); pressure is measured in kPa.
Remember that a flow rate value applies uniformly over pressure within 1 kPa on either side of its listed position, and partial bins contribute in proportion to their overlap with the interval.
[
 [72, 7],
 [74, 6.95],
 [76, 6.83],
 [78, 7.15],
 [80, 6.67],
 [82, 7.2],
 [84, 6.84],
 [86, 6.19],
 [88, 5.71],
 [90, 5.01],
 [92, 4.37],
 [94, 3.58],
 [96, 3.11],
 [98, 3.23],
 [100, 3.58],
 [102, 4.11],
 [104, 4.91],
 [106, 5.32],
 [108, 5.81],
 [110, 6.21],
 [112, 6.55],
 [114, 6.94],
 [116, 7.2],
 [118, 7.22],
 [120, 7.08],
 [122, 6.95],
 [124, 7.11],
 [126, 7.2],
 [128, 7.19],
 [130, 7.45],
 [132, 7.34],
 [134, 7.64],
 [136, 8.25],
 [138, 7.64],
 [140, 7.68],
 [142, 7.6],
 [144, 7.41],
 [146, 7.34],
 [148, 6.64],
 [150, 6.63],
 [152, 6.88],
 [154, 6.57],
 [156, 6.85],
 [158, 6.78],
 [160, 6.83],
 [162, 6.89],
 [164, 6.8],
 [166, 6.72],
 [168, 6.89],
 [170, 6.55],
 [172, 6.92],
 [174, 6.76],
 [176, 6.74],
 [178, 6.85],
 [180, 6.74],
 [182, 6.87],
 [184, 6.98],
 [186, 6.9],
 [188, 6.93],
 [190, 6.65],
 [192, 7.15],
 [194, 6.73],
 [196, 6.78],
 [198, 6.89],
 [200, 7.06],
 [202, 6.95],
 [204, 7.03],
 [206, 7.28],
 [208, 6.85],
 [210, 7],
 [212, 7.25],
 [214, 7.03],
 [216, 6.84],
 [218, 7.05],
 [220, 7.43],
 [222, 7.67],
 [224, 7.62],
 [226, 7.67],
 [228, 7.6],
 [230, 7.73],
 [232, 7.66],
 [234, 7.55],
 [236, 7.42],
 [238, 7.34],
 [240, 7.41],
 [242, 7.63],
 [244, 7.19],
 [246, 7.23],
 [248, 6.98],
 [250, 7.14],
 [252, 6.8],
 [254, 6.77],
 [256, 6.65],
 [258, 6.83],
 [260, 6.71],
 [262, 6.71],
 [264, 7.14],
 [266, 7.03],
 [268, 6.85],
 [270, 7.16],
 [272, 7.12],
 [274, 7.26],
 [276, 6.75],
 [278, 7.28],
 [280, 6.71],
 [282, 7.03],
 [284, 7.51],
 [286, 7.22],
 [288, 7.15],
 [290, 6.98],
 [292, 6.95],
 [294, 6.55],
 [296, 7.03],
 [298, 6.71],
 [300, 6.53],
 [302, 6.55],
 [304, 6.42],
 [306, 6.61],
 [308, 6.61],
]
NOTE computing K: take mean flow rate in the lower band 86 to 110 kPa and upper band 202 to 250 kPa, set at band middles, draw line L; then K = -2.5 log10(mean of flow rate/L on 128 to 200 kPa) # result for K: -0.18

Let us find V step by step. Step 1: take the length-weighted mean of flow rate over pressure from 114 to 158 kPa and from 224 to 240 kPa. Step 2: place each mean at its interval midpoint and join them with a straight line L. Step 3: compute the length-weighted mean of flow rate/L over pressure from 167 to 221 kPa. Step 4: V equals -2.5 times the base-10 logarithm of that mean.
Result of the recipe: 0.07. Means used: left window 7.22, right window 7.56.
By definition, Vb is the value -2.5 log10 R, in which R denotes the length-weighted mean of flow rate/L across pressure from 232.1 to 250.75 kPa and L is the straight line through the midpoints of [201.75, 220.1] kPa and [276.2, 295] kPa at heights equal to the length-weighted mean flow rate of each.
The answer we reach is -0.04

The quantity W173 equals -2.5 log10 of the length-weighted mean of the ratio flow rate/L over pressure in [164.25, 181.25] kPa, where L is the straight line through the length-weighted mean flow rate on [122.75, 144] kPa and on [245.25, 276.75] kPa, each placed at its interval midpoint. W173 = 0.085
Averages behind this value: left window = 7.5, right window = 6.94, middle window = 6.77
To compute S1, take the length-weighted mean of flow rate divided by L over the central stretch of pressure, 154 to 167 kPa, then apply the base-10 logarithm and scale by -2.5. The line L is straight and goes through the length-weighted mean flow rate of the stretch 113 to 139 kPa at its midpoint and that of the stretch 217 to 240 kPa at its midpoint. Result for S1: 0.091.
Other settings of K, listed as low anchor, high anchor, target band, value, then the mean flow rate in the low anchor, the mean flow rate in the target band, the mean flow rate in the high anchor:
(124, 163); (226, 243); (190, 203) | 0.076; 7.2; 6.91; 7.55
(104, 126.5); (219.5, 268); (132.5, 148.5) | -0.125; 6.6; 7.55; 7.24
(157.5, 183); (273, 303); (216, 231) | -0.095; 6.8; 7.49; 6.95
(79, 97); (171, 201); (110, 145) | -0.212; 5.41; 7.29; 6.86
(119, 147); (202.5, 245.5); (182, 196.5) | 0.075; 7.42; 6.88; 7.34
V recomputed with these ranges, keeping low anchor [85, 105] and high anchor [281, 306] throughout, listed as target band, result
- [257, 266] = -0.06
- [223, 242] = -0.23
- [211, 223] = -0.22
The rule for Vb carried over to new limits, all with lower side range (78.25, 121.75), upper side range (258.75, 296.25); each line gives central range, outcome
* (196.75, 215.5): -0.094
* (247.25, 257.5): -0.009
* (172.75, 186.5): -0.099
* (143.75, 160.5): -0.141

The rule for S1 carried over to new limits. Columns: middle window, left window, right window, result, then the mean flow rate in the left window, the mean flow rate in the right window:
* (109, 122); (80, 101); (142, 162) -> -0.19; 4.97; 6.92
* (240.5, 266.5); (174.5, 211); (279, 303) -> -0.01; 6.91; 6.91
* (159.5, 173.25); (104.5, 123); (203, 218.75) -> 0.00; 6.54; 7.04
